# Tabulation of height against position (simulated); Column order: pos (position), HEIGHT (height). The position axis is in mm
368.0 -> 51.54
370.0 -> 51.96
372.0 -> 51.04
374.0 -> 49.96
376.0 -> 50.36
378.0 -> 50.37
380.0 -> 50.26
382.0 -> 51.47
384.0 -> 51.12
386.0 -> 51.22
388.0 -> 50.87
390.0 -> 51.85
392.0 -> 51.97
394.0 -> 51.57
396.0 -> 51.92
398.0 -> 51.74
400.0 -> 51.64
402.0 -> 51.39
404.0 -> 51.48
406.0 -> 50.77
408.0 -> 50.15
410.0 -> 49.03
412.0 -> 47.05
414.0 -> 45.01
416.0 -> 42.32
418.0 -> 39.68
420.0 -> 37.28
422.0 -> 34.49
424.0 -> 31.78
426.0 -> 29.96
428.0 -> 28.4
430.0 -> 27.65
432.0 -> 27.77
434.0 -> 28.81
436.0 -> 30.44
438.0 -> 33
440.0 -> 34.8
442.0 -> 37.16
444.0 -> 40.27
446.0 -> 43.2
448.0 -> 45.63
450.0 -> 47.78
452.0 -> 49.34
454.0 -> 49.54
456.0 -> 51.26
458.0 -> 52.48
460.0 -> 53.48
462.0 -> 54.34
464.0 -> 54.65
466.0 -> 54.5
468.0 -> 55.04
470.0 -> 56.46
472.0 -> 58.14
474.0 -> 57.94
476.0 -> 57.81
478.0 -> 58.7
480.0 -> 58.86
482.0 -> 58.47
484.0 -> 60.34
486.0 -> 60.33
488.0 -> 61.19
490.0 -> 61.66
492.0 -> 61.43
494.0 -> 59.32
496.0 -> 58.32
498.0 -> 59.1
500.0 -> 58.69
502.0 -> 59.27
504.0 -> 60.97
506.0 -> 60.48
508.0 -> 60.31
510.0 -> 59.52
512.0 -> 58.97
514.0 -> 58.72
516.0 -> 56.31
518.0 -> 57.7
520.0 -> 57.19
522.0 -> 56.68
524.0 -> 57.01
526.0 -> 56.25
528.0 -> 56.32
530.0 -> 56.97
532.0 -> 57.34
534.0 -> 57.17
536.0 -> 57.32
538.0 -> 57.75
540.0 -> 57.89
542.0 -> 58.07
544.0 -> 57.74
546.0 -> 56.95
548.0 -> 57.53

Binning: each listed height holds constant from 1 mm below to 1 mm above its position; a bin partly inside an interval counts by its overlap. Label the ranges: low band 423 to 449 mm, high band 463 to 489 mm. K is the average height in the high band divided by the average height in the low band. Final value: 1.71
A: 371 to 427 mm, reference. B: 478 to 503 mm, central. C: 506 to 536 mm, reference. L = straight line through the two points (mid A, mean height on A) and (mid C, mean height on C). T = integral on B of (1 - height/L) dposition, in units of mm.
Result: -2.1 mm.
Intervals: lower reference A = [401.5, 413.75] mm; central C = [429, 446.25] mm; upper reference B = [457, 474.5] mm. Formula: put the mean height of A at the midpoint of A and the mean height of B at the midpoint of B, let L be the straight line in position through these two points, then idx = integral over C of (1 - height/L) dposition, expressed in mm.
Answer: 6.3 mm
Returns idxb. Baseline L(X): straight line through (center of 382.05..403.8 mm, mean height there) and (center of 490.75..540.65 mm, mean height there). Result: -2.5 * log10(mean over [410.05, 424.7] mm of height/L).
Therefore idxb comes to 0.29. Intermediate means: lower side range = 51.5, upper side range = 58.3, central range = 40.4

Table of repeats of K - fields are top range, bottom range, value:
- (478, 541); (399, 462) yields 1.40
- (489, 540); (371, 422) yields 1.19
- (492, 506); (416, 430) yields 1.76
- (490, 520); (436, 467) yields 1.28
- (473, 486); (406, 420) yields 1.30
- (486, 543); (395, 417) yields 1.19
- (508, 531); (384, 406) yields 1.12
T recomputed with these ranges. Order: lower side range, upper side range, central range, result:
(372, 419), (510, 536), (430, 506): 3.9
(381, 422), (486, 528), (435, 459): 4.6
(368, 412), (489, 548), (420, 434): 6.0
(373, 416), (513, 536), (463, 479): -0.7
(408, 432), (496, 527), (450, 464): -1.7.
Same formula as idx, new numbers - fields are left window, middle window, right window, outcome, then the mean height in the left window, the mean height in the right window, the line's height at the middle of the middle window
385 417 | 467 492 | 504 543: -1.7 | 50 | 57.9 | 55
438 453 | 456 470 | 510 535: -2.6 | 42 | 57.3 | 45.4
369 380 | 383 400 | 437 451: -1.2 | 50.7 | 40.3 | 48.1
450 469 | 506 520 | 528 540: -0.7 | 52.5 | 57.3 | 55.9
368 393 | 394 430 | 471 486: 6.6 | 51.1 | 58.7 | 53.5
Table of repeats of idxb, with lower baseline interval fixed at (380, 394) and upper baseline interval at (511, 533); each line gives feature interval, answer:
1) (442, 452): 0.22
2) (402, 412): 0.04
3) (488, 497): -0.08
